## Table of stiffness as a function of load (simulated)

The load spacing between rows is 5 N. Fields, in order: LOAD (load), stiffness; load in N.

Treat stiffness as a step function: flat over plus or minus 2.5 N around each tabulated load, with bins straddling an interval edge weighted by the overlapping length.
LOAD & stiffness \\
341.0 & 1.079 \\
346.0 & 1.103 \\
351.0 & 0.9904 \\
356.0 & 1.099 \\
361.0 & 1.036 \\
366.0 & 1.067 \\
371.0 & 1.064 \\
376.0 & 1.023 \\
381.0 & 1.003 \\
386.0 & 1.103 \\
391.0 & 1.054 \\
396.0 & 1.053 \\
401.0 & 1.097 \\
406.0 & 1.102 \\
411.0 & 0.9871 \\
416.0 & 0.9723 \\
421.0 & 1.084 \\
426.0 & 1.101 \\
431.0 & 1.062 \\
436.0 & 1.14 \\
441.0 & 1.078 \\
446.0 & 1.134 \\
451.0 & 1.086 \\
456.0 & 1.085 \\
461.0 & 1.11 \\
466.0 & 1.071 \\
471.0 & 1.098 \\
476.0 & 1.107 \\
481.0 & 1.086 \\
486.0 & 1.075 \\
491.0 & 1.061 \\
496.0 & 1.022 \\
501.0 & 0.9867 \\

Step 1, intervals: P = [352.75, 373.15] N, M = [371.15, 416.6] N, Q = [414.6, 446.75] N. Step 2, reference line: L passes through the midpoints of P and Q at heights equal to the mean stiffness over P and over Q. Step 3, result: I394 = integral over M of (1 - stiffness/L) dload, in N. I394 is 1.0 N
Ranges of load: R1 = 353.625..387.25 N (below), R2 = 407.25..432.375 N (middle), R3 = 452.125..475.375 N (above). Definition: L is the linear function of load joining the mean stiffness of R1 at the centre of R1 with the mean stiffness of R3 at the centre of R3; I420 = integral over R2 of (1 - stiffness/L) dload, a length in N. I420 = 0.73 N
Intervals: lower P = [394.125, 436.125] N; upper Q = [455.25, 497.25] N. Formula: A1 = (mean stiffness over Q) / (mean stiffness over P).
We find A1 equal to 1.02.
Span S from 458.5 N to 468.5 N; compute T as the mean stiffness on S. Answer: 1.09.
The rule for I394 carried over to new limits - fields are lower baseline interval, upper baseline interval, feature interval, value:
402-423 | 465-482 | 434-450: -0.73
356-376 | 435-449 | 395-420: 1.00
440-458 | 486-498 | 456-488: -0.57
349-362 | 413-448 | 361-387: 0.14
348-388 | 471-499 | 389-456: -0.93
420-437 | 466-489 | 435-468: -0.23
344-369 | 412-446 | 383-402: -0.13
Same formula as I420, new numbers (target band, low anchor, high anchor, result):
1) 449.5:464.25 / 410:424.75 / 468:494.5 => -0.5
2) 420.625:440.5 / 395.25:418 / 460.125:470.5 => -0.6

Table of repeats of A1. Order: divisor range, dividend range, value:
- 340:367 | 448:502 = 1.01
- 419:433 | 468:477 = 1.02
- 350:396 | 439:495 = 1.04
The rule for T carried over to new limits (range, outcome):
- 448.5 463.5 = 1.09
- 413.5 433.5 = 1.05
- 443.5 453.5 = 1.11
